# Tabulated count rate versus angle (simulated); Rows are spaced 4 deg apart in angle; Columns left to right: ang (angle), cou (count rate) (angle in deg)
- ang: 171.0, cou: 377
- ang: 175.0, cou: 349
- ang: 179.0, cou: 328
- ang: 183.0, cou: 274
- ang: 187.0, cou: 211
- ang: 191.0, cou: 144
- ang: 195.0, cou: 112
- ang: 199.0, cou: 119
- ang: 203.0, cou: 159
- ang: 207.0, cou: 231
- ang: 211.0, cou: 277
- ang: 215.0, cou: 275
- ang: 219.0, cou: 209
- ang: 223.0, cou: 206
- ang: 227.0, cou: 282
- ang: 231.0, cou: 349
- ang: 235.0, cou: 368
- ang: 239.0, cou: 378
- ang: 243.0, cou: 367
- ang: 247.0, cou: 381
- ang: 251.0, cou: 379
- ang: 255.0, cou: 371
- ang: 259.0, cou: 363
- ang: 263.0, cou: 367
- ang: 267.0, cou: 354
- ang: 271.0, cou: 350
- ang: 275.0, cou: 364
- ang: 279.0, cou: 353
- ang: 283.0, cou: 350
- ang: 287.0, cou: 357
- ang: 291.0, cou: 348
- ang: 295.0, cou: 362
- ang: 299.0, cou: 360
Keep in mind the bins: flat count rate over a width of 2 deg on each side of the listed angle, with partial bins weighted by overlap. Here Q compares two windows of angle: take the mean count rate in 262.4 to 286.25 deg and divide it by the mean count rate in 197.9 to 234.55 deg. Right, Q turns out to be 1.5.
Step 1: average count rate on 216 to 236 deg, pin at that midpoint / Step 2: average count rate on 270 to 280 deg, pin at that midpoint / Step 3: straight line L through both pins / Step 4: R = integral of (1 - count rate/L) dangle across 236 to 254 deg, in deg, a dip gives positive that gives -3.9 deg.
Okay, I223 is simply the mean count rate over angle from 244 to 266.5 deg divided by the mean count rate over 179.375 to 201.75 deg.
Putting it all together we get 2.03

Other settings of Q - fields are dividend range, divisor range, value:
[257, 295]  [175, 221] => 1.63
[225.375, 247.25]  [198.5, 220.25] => 1.62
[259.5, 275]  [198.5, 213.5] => 1.73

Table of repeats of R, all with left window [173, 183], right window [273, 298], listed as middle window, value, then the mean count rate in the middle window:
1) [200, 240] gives 8.42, 267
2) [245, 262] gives -1.29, 373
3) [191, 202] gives 6.86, 125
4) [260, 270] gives -0.28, 360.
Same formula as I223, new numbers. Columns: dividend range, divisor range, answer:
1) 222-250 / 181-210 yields 1.86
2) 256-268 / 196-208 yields 2.27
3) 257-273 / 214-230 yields 1.45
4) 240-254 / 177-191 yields 1.49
